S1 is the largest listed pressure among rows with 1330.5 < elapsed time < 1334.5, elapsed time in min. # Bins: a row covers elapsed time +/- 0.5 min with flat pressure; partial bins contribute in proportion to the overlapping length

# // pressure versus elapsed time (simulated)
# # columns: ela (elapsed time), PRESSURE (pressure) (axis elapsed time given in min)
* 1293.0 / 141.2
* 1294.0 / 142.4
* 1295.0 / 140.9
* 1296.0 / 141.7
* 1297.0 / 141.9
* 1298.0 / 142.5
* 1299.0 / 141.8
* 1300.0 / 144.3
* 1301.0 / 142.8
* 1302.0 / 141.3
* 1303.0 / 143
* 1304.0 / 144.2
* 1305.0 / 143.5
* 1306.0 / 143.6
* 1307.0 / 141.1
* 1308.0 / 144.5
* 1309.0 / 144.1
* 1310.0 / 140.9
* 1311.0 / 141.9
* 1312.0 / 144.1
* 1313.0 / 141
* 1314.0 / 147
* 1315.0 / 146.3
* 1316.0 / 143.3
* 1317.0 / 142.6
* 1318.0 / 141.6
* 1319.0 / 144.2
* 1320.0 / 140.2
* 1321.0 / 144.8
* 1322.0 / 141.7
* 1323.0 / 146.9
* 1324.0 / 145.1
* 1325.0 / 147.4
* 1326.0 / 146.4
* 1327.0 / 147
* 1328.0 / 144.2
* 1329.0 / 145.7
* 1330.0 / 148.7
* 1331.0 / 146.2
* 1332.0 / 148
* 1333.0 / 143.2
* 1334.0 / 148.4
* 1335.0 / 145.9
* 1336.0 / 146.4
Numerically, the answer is 148.4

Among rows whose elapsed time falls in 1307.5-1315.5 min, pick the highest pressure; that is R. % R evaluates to 147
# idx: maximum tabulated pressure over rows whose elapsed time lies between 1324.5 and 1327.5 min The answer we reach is 147.4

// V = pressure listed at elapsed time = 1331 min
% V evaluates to 146.2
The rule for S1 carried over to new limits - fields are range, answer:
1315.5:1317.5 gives 143.3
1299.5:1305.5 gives 144.3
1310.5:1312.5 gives 144.1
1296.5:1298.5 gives 142.5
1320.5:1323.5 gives 146.9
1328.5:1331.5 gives 148.7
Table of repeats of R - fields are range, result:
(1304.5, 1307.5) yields 143.6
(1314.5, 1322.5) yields 146.3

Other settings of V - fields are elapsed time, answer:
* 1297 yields 141.9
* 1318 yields 141.6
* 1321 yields 144.8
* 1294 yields 142.4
